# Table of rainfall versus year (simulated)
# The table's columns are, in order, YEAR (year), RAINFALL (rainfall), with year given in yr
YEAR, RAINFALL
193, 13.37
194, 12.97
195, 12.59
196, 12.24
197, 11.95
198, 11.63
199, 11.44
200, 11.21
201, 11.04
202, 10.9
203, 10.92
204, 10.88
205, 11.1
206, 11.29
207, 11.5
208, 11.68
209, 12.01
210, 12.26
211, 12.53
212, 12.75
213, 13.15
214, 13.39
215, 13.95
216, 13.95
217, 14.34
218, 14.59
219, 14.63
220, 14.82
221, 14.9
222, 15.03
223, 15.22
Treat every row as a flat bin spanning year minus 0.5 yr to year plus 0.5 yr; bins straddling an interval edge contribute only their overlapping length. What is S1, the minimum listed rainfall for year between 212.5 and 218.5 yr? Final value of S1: 13.15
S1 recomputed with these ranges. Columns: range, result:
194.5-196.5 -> 12.24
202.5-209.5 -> 10.88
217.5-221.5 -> 14.59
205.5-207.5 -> 11.29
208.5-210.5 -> 12.01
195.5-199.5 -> 11.44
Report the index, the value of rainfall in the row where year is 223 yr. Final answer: 15.22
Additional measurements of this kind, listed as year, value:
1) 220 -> 14.82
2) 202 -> 10.9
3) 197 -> 11.95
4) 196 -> 12.24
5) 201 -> 11.04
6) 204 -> 10.88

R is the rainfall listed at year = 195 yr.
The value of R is 12.59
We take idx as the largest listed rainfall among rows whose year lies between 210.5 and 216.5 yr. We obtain 13.95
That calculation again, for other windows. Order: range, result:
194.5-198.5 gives 12.59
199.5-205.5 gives 11.21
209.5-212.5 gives 12.75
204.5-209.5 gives 12.01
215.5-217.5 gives 14.34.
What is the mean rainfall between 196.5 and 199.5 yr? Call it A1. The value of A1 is 11.7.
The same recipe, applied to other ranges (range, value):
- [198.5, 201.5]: 11.2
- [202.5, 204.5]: 10.9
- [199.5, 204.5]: 11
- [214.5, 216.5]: 13.9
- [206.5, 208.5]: 11.6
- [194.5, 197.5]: 12.3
